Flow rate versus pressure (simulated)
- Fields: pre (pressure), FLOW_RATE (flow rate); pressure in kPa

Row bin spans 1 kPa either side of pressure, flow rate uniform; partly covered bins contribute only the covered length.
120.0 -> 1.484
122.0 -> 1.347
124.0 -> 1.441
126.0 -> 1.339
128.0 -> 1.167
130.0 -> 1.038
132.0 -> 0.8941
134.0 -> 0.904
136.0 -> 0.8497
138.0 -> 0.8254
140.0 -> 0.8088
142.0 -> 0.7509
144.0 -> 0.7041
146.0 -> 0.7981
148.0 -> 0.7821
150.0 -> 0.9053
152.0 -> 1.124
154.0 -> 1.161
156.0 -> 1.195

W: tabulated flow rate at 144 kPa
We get 0.7041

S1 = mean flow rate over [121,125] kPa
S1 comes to 1.39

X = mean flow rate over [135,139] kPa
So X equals 0.838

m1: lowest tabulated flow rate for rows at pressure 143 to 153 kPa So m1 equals 0.7041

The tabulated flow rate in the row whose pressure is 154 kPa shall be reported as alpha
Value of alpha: 1.161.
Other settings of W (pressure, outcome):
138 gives 0.8254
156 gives 1.195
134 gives 0.904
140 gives 0.8088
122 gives 1.347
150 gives 0.9053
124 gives 1.441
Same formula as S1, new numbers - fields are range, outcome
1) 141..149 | 0.759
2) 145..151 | 0.829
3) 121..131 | 1.27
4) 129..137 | 0.921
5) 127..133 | 1.03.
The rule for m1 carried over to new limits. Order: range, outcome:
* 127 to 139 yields 0.8254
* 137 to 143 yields 0.7509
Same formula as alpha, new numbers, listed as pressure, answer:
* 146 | 0.7981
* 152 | 1.124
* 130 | 1.038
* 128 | 1.167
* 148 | 0.7821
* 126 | 1.339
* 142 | 0.7509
